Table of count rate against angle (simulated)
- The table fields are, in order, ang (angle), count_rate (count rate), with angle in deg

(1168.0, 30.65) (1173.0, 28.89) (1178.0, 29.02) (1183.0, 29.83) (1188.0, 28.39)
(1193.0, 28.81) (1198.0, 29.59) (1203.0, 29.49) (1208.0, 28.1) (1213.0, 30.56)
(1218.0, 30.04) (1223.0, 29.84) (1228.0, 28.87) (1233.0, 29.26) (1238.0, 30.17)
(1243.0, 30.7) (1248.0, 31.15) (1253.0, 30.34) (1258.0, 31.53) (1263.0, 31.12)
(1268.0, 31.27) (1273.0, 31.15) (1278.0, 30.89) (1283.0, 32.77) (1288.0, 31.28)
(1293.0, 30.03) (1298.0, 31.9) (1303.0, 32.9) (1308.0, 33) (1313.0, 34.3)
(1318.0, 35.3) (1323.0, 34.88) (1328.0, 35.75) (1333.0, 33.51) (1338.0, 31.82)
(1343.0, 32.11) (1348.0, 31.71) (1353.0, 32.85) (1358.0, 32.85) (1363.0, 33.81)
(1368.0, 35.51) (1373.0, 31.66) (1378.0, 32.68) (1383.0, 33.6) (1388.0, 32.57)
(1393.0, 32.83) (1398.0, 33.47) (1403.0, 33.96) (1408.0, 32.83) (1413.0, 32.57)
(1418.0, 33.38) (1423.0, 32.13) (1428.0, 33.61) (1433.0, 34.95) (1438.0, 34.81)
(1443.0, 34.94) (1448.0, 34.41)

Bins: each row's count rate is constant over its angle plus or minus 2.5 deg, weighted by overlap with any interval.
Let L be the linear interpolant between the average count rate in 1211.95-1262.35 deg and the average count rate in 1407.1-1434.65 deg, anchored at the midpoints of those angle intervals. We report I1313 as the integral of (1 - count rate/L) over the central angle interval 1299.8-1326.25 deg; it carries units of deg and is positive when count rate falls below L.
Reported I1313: -2.2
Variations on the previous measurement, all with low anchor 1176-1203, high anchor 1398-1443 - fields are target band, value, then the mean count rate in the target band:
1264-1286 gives -0.5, 31.5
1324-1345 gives -1.0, 33.4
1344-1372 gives -0.7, 33.2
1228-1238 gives 0.2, 29.4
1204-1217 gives 0.1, 29.4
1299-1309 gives -0.5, 32.8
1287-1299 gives 0.1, 30.9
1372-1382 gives 0.1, 32.5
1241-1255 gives -0.2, 30.7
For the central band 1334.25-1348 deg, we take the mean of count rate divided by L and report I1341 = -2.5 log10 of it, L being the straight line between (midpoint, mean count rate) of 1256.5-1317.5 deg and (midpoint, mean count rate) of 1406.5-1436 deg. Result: 0.01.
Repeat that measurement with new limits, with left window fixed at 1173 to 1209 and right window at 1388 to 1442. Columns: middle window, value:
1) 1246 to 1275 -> -0.02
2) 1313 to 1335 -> -0.10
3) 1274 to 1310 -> -0.03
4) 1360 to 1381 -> -0.03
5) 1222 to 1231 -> 0.02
